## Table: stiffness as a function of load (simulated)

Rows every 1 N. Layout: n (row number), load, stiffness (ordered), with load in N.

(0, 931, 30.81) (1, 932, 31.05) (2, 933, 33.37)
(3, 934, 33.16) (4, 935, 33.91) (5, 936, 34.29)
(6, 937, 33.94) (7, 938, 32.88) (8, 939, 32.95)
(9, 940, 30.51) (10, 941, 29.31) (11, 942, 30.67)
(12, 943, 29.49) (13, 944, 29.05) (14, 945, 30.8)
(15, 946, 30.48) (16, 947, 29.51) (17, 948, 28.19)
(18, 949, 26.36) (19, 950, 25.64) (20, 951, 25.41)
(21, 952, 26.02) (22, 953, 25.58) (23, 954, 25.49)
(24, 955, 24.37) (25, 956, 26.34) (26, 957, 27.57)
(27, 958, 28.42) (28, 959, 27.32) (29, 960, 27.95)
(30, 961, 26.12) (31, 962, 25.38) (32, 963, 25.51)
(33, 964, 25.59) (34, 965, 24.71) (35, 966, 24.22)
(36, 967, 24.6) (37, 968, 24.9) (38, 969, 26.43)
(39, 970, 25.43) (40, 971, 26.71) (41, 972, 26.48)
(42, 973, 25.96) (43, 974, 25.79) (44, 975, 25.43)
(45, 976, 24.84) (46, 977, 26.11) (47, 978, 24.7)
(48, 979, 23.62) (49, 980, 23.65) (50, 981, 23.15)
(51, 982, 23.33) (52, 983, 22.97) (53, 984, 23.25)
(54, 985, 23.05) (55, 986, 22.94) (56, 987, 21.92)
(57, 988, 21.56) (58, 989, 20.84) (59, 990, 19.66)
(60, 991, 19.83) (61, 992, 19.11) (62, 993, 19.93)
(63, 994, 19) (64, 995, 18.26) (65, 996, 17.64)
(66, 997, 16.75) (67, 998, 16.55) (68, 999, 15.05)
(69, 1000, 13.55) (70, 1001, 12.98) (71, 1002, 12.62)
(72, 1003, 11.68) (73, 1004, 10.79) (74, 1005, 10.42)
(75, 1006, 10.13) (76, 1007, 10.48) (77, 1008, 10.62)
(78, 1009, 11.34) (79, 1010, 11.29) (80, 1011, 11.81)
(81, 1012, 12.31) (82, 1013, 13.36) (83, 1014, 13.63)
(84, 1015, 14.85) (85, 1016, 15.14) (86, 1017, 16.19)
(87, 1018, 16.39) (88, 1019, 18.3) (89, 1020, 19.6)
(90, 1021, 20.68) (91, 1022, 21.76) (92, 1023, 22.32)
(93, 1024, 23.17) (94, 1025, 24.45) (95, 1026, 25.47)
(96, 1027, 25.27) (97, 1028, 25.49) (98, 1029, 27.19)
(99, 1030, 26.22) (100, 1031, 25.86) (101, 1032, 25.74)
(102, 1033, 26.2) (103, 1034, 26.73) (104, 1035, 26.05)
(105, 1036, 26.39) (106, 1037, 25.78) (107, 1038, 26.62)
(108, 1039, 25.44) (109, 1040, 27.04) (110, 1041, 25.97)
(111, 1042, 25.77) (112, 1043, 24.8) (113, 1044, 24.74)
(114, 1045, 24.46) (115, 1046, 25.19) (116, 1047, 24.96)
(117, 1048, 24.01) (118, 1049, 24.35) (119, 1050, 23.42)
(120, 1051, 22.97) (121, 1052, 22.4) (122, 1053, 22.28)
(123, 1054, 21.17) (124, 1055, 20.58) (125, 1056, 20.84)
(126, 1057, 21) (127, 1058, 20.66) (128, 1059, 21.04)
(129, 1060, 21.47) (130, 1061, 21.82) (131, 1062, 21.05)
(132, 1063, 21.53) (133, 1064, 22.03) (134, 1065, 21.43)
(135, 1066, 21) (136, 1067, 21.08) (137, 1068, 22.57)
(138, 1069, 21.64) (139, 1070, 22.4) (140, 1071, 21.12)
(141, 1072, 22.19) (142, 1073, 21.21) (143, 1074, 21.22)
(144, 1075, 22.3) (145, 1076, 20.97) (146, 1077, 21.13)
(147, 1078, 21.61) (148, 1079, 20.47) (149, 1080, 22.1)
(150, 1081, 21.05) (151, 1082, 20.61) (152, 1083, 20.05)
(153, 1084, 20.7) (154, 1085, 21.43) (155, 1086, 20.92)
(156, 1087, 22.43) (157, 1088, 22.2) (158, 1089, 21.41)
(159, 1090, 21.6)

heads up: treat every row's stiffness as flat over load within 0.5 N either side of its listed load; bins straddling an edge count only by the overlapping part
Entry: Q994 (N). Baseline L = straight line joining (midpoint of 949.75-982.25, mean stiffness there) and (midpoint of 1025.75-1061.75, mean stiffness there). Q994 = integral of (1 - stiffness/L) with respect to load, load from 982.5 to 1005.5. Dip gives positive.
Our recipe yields 6.7 N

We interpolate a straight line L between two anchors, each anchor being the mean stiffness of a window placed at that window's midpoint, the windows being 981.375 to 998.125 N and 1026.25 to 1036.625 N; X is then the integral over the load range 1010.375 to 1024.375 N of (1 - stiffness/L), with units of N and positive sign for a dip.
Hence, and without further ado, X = 4.2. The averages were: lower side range 20.5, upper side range 26.1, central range 17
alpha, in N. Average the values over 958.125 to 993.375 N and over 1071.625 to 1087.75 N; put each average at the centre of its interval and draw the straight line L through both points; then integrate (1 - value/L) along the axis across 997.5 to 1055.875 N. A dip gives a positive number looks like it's 6.32 N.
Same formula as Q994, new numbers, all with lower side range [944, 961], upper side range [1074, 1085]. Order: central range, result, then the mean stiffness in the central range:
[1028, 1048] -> -2.3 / 25.8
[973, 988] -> 1.2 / 23.9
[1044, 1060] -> -0.1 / 22.7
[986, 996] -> 2.1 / 20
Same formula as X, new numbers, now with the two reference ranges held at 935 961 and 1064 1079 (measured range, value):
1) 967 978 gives 0.7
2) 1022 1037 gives -0.9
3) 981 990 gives 1.4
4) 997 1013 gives 8.3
